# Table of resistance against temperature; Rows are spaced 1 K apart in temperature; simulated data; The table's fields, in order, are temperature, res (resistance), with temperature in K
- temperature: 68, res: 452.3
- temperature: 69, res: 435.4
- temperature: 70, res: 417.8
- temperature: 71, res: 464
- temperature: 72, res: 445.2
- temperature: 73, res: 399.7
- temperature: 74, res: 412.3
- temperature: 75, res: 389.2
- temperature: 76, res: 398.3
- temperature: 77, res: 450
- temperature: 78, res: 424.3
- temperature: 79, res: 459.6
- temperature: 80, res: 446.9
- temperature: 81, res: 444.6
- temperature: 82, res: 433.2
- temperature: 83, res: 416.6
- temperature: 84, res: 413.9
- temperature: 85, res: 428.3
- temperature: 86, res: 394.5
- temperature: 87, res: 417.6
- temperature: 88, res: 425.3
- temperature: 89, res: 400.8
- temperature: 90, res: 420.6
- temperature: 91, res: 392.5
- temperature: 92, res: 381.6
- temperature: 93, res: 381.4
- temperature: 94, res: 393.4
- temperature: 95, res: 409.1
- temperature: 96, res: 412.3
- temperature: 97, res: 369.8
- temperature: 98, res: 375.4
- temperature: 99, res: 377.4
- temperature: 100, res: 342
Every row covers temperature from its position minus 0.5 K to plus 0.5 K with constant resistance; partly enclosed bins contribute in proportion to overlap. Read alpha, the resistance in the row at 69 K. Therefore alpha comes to 435.4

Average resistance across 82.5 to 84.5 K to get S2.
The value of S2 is 415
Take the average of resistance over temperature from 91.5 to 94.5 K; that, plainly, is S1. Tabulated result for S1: 385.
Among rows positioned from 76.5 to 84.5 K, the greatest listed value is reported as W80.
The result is 459.6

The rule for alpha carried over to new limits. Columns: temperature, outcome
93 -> 381.4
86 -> 394.5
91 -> 392.5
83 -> 416.6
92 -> 381.6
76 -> 398.3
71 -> 464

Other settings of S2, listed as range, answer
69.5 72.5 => 442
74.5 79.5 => 424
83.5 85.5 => 421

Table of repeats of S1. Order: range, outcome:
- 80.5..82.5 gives 439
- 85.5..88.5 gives 412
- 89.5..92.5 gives 398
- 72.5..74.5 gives 406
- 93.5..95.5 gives 401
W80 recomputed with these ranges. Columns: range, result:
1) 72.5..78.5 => 450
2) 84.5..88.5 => 428.3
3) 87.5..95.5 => 425.3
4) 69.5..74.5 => 464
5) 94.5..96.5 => 412.3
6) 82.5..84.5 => 416.6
